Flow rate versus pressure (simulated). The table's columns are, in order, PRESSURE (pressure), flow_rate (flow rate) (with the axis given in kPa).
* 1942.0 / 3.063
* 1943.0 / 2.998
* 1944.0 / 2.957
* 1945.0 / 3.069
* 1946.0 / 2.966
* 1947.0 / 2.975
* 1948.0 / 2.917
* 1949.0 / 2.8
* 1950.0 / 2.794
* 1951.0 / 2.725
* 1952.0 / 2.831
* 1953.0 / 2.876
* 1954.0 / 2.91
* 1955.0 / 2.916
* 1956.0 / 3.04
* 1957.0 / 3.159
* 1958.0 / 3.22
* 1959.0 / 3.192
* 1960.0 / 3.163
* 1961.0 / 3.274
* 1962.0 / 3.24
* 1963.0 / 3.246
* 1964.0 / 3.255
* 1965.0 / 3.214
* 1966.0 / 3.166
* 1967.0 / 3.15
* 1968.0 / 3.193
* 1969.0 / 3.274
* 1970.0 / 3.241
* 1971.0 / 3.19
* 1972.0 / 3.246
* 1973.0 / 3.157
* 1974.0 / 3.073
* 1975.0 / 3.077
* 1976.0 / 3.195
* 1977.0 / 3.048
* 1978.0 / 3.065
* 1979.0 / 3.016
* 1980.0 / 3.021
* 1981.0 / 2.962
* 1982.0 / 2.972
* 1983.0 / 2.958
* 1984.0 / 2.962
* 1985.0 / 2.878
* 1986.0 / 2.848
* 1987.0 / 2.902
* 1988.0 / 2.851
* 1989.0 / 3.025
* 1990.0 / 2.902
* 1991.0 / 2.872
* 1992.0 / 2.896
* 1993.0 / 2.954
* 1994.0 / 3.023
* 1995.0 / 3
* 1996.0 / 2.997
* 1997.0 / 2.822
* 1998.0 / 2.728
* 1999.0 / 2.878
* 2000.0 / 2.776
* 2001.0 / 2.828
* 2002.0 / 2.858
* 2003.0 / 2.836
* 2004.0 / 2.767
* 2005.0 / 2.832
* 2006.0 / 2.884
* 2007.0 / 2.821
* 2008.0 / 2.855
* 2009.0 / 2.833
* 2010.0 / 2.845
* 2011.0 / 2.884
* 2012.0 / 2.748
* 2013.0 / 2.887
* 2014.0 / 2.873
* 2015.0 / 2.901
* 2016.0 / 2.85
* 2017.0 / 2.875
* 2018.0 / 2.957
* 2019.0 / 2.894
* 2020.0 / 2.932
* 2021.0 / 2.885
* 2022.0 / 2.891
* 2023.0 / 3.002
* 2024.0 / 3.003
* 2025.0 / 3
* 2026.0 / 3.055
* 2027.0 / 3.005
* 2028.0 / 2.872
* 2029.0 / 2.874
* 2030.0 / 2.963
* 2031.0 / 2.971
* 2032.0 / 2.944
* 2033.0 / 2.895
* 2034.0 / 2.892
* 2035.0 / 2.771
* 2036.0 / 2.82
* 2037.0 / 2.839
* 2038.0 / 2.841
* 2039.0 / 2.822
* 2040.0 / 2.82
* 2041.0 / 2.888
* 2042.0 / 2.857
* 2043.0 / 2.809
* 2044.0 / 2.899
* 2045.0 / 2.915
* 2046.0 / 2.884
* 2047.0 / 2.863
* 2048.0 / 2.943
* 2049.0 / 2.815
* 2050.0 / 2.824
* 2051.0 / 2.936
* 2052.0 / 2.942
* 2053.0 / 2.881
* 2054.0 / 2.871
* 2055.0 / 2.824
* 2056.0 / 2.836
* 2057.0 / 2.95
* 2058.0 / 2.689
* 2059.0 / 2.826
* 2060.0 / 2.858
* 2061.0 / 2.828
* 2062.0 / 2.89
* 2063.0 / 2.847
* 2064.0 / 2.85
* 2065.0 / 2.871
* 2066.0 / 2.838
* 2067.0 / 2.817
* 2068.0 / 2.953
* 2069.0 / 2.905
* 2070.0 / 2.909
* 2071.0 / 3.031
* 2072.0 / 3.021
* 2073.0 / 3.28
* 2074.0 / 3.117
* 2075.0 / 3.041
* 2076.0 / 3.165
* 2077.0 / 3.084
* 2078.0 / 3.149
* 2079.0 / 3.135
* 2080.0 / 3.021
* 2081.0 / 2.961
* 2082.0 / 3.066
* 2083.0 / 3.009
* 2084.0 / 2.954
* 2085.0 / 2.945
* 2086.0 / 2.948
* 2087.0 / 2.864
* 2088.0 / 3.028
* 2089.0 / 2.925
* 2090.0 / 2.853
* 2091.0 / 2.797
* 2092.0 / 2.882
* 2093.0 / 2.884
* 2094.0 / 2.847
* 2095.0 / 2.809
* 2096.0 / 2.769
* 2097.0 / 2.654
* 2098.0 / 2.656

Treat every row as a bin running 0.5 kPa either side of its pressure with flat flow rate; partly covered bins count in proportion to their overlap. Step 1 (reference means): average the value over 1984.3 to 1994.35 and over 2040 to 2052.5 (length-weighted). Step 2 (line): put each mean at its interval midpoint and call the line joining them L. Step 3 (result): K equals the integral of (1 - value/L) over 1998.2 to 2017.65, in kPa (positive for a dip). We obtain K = 0.40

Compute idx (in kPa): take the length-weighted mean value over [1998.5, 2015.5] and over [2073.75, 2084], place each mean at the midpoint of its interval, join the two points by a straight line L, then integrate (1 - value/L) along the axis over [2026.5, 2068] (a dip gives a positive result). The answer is 1.38 kPa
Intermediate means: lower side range 2.84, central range 2.87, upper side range 3.07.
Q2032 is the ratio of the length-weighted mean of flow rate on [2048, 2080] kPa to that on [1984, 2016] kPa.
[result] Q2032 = 1.02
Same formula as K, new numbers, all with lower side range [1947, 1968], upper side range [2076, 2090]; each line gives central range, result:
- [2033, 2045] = 0.70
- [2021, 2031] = 0.23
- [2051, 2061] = 0.54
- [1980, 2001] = 0.91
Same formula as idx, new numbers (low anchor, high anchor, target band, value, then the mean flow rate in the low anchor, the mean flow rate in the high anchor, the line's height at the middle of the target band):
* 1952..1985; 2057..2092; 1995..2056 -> 2.94 kPa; 3.11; 2.95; 3.02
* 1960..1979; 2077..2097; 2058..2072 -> 0.49 kPa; 3.18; 2.94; 2.98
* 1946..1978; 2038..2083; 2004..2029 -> 0.84 kPa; 3.09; 2.93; 3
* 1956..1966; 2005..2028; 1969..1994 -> 0.62 kPa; 3.21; 2.9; 3.09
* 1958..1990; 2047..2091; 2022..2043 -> 0.67 kPa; 3.1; 2.94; 3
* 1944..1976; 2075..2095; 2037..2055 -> 0.82 kPa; 3.08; 2.97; 3.01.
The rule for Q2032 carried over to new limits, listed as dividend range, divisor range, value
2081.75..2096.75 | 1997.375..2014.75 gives 1.02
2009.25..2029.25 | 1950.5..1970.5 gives 0.93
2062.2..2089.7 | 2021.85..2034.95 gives 1.01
